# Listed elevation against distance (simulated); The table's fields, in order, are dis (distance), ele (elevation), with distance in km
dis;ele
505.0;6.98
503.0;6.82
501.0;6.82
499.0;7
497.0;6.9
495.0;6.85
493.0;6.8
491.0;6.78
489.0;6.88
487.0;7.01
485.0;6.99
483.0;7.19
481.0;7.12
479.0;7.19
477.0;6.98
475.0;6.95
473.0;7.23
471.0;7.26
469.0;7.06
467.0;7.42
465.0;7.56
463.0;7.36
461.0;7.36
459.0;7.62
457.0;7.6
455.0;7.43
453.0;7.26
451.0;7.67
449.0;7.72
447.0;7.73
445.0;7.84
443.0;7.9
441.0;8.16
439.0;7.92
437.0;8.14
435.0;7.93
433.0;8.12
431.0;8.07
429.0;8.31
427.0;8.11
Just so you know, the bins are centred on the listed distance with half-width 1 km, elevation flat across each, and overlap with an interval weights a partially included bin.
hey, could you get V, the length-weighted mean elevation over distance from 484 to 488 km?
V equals 7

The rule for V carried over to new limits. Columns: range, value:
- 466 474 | 7.24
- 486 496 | 6.86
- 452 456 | 7.34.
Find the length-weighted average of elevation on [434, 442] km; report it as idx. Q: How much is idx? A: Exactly 8.04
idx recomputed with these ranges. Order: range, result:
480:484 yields 7.16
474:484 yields 7.09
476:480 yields 7.09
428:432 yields 8.19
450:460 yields 7.52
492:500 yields 6.89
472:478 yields 7.05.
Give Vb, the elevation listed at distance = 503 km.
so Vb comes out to 6.82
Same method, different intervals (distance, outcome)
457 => 7.6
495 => 6.85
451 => 7.67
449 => 7.72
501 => 6.82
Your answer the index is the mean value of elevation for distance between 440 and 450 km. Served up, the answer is 7.87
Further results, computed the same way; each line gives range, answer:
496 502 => 6.91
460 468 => 7.43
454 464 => 7.47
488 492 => 6.83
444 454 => 7.64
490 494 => 6.79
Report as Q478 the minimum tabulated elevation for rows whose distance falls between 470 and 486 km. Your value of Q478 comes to 6.95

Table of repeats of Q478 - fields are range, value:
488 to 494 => 6.78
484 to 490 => 6.88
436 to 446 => 7.84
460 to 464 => 7.36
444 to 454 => 7.26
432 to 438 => 7.93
